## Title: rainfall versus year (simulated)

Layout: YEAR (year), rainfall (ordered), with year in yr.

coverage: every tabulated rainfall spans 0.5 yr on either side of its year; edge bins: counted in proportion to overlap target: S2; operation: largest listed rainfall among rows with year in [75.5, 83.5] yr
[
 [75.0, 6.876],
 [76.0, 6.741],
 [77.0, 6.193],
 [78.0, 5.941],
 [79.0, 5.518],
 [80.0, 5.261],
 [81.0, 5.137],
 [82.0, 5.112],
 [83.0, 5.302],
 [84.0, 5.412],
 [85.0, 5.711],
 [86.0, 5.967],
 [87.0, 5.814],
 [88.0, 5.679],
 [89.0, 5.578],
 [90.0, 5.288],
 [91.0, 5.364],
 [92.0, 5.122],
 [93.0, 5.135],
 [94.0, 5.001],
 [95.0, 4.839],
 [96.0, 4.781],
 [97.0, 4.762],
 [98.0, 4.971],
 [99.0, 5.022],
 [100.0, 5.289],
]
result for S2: 6.741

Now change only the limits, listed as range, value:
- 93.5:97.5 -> 5.001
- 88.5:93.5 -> 5.578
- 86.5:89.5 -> 5.814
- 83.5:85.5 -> 5.711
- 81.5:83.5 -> 5.302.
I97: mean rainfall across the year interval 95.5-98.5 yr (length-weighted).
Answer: 4.84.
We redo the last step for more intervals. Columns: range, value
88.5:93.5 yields 5.3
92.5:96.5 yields 4.94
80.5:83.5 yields 5.18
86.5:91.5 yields 5.54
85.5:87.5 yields 5.89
